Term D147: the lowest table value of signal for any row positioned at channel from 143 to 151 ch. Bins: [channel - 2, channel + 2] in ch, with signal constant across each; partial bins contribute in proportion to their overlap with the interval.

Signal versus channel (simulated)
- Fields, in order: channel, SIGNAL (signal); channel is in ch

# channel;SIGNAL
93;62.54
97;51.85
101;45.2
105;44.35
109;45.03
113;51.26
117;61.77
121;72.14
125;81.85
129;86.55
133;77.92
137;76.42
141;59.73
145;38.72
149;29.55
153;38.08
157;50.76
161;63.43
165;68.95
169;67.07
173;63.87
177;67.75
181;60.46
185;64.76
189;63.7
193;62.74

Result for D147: 29.55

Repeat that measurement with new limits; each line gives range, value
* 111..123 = 51.26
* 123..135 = 77.92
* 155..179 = 50.76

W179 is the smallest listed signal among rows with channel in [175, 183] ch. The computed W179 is 60.46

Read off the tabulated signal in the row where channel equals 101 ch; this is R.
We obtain 45.2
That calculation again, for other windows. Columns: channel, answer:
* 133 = 77.92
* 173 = 63.87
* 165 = 68.95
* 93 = 62.54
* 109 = 45.03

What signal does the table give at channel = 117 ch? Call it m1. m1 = 61.77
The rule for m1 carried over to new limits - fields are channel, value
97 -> 51.85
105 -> 44.35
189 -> 63.7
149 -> 29.55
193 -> 62.74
